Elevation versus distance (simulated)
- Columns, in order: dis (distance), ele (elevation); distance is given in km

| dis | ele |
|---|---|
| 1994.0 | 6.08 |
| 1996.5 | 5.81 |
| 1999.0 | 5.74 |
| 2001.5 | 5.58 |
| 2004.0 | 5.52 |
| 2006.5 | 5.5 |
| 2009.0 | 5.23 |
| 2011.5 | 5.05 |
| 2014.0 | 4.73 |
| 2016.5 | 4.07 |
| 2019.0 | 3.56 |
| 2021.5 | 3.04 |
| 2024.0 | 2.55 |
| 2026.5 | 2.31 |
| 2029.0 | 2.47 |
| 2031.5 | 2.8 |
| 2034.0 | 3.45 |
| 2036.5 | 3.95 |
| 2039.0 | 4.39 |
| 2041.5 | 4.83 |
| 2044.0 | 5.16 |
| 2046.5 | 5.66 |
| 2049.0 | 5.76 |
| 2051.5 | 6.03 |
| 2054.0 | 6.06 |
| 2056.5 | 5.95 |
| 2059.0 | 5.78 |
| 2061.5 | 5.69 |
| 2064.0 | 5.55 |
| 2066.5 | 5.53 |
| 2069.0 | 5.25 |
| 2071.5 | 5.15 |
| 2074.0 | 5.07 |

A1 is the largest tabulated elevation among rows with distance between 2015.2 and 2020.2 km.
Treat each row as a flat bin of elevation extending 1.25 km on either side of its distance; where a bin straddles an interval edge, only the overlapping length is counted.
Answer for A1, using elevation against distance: 4.07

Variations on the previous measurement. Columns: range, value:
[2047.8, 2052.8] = 6.03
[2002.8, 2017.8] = 5.52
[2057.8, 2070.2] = 5.78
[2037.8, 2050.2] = 5.76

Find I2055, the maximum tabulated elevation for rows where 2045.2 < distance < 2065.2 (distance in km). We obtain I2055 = 6.06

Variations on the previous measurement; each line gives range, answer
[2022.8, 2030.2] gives 2.55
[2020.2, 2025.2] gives 3.04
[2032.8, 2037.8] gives 3.95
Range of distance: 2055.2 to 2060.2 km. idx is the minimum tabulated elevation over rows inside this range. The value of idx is 5.78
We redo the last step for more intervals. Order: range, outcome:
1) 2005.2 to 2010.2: 5.23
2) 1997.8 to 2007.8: 5.5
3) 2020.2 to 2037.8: 2.31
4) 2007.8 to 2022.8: 3.04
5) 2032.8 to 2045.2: 3.45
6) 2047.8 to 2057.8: 5.76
